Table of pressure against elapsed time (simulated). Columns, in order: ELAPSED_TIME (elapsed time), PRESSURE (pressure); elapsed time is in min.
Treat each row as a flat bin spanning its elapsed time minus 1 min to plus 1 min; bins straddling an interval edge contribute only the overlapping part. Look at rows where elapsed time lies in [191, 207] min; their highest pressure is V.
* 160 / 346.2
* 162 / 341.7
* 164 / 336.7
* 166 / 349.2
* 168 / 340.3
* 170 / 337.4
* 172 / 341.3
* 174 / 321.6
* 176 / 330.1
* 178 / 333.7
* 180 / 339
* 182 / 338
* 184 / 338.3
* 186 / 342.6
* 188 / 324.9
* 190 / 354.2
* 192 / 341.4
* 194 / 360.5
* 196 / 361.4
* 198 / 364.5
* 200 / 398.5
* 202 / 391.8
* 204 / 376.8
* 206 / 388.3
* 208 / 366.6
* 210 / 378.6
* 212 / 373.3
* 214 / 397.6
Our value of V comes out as 398.5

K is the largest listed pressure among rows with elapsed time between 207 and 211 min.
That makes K 378.6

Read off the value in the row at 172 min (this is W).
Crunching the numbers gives 341.3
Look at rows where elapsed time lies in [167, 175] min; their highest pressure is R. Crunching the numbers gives 341.3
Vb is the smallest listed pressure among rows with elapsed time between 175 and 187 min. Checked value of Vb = 330.1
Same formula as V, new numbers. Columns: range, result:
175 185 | 339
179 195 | 360.5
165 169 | 349.2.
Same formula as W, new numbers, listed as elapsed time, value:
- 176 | 330.1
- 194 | 360.5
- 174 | 321.6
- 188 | 324.9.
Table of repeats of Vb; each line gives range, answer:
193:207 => 360.5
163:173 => 336.7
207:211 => 366.6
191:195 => 341.4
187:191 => 324.9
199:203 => 391.8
